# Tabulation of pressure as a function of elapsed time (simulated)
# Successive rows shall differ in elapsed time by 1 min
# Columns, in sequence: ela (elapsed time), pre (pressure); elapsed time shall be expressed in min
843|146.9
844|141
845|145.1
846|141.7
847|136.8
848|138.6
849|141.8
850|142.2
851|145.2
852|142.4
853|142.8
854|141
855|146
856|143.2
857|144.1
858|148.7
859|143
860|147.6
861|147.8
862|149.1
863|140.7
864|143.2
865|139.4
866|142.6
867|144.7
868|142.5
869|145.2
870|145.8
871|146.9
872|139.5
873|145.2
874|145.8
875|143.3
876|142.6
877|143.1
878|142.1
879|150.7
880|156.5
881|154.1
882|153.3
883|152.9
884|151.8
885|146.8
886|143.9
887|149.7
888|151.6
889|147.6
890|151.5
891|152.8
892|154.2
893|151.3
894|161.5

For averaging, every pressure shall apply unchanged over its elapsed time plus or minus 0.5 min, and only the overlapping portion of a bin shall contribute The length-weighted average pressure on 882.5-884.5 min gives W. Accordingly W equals 152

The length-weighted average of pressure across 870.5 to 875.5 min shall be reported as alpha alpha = 144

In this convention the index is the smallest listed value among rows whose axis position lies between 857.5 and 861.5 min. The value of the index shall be 143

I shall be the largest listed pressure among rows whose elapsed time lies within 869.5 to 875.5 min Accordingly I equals 146.9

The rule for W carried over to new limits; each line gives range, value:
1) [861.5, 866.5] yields 143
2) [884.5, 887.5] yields 147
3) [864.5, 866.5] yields 141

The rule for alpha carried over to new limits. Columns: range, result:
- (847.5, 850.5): 141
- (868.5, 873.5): 145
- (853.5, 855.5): 144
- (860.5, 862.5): 148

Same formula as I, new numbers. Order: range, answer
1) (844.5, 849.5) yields 145.1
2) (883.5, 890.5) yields 151.8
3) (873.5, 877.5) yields 145.8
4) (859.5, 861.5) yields 147.8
